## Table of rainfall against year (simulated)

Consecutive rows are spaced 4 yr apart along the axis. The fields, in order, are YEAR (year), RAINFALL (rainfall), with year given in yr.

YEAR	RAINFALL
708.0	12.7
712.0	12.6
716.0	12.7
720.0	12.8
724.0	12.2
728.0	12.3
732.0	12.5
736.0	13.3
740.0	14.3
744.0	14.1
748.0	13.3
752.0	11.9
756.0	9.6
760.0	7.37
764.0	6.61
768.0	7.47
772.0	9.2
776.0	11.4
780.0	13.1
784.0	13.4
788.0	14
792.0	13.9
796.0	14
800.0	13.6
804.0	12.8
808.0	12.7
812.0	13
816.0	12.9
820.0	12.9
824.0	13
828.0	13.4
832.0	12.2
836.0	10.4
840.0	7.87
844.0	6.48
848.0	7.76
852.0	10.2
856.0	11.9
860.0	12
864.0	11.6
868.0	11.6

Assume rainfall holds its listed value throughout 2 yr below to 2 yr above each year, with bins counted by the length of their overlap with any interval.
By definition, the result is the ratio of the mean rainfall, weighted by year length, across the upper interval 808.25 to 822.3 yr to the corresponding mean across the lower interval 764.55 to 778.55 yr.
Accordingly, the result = 1.40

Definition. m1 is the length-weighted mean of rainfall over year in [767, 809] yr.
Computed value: 12.4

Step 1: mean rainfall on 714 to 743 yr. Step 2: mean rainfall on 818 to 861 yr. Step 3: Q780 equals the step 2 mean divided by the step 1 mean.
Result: 0.83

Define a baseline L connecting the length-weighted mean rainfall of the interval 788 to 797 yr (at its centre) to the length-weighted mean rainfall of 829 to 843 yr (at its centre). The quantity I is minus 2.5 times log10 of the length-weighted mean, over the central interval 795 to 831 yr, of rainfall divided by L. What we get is -0.09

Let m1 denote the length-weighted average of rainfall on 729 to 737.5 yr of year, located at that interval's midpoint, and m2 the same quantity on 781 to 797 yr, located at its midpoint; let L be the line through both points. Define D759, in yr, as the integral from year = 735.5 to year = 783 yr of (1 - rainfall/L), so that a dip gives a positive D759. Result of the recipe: 8.2 yr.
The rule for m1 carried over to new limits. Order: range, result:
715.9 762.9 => 12.1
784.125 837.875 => 13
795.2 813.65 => 13.2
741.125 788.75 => 10.9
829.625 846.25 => 9.31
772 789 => 12.5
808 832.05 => 12.9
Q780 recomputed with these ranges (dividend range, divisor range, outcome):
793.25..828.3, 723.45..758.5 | 1.05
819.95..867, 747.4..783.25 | 1.08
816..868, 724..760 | 0.88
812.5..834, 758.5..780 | 1.45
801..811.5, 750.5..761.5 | 1.34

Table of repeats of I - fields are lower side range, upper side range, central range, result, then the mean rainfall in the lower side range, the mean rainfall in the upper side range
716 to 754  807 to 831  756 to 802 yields 0.16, 13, 13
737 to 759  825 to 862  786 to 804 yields -0.20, 12.4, 10.3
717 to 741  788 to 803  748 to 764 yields 0.33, 12.8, 13.8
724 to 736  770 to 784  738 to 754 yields -0.10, 12.5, 11.5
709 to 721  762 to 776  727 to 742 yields -0.19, 12.7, 8.28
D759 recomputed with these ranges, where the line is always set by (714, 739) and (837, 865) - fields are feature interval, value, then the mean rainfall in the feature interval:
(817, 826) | -2.23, 12.9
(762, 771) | 3.40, 7.28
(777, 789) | -2.10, 13.3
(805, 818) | -2.75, 12.9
